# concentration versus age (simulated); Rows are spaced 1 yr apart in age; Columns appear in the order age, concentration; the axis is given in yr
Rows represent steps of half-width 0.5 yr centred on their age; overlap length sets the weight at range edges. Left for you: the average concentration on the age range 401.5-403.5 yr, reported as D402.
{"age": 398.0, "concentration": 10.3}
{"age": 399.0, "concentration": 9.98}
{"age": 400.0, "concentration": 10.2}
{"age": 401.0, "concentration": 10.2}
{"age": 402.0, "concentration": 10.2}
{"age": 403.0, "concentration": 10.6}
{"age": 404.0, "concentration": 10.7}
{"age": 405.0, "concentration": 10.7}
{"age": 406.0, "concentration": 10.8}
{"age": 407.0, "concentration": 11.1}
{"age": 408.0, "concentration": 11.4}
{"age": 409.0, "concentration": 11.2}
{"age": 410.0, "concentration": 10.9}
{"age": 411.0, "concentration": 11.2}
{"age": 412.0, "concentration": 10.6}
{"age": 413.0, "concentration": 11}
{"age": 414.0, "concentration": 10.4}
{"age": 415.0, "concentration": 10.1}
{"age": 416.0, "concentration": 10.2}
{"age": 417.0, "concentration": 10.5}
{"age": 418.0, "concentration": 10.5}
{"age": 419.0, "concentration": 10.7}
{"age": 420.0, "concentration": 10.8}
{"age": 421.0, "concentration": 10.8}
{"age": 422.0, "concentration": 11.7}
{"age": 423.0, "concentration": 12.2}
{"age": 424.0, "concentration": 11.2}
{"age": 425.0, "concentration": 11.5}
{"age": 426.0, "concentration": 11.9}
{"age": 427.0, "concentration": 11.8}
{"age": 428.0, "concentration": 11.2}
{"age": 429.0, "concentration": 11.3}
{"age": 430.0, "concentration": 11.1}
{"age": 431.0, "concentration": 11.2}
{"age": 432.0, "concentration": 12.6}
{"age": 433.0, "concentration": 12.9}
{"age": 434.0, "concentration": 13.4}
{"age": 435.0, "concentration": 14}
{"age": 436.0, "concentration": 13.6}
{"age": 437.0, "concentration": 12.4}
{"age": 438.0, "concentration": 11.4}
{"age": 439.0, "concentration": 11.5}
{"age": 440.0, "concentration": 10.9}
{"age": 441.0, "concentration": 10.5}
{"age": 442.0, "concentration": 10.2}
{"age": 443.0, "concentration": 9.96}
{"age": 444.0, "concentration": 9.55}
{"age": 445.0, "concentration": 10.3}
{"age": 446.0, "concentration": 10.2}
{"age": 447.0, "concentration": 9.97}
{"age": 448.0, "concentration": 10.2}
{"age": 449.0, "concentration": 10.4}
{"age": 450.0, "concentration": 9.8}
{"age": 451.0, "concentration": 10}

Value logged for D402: 10.4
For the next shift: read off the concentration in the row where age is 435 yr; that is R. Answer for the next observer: 14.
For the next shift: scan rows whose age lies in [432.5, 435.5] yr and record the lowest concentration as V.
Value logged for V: 12.9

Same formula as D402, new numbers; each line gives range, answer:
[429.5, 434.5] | 12.2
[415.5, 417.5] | 10.3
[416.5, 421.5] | 10.7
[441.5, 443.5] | 10.1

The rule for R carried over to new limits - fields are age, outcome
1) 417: 10.5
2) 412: 10.6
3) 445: 10.3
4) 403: 10.6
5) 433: 12.9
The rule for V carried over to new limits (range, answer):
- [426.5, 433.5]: 11.1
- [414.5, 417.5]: 10.1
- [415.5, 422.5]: 10.2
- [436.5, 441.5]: 10.5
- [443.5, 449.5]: 9.55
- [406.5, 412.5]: 10.6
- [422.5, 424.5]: 11.2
